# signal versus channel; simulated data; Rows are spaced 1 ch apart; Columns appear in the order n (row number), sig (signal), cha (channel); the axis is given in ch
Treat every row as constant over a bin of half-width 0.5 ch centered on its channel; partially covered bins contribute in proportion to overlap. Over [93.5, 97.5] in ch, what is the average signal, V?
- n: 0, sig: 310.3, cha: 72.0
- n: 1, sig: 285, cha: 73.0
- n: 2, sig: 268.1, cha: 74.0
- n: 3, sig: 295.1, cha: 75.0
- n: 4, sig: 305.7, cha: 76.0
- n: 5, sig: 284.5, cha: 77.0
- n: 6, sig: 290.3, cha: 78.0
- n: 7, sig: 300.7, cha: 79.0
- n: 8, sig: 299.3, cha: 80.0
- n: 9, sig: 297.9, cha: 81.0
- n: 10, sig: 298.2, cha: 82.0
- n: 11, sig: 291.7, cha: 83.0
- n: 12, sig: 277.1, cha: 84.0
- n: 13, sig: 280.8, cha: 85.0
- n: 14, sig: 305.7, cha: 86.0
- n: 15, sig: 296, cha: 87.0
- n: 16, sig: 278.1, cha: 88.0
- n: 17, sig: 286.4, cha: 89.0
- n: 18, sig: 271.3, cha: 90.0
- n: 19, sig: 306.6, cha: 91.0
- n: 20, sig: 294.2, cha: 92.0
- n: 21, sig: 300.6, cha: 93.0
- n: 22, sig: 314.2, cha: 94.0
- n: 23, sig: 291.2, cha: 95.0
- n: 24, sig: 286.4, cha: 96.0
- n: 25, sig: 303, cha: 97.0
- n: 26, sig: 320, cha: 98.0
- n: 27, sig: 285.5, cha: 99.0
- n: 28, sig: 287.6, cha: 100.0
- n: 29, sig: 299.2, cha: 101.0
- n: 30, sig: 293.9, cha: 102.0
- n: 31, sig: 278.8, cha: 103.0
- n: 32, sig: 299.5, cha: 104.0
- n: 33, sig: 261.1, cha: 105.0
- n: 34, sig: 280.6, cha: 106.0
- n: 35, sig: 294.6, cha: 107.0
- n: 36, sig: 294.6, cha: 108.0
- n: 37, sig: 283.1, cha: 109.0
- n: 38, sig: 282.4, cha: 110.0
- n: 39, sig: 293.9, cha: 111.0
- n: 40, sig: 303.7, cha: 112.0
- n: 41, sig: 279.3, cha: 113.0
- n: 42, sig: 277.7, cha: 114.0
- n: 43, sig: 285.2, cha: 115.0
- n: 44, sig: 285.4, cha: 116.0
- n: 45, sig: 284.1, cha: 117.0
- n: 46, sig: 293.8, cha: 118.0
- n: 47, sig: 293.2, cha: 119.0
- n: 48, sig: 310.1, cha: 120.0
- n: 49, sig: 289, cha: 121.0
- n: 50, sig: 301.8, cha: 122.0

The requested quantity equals 299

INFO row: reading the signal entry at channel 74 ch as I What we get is 268.1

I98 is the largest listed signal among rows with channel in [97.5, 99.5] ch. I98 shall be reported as 320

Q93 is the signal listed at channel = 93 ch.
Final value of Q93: 300.6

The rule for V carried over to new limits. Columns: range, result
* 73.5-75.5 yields 282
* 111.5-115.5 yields 286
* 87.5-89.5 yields 282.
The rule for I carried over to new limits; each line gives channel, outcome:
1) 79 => 300.7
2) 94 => 314.2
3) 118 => 293.8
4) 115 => 285.2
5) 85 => 280.8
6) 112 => 303.7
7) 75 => 295.1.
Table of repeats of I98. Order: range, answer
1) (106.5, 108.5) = 294.6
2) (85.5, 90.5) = 305.7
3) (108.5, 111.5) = 293.9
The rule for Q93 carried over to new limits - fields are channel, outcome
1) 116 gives 285.4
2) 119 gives 293.2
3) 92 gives 294.2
